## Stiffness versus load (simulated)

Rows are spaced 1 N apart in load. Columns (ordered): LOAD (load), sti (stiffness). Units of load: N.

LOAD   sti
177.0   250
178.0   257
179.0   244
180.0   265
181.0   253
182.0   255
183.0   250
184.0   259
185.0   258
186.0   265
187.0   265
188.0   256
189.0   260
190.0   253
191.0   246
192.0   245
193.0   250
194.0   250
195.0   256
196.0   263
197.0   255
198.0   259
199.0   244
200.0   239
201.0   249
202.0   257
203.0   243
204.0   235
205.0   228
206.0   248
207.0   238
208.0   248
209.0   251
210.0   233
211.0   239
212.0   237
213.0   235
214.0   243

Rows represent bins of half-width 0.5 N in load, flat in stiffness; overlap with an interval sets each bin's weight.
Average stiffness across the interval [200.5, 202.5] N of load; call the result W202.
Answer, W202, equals 253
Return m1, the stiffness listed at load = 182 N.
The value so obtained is 255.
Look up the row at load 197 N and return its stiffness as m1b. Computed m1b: 255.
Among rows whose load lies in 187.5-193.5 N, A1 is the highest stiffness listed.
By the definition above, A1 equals 260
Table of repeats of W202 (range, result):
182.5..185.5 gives 256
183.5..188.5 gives 261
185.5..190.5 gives 260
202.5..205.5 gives 235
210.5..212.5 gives 238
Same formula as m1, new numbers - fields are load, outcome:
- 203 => 243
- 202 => 257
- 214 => 243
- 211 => 239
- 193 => 250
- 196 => 263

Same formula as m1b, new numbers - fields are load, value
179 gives 244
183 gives 250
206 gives 248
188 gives 256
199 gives 244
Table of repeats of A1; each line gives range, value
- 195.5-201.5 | 263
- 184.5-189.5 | 265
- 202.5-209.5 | 251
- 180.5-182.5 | 255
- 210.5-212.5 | 239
